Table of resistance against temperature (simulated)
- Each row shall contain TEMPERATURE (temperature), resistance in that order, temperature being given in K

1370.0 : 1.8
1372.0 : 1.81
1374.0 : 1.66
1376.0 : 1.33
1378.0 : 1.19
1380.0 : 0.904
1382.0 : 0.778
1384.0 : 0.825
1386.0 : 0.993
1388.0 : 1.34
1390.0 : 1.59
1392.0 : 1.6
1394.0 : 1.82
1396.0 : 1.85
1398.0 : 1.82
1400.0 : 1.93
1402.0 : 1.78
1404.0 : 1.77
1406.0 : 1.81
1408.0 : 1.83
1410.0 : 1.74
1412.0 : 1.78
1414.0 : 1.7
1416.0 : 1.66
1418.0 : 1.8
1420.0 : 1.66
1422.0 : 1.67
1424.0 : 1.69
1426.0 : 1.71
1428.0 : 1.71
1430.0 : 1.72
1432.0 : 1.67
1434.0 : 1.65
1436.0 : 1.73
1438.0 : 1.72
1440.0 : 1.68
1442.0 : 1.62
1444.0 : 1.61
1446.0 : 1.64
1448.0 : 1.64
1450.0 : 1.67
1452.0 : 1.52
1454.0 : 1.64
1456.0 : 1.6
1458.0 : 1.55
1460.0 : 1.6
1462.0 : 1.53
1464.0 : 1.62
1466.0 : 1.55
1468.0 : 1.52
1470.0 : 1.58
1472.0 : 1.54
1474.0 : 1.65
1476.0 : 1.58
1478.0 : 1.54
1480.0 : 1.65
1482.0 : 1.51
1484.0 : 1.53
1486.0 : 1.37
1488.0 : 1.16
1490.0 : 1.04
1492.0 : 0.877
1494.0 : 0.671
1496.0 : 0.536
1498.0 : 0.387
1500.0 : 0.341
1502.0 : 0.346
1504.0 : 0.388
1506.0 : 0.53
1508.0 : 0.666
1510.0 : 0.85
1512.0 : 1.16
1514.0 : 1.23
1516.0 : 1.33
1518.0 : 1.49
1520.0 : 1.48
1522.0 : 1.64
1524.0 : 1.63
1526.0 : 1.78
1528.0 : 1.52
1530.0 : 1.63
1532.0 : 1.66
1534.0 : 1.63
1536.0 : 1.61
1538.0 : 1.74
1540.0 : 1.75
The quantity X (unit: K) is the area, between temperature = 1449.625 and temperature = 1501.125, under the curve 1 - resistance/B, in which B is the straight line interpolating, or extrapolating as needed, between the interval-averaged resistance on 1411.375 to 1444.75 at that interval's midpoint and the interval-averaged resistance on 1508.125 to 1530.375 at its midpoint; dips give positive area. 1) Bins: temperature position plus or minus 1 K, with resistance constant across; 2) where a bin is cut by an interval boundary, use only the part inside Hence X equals 7.3 K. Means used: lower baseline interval 1.69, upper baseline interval 1.4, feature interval 1.33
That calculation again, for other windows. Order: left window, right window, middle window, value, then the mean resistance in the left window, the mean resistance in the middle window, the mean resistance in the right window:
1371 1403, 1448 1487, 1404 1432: -4.36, 1.45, 1.73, 1.57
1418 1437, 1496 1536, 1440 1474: -1.93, 1.7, 1.59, 1.14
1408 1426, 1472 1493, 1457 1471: -0.71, 1.72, 1.56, 1.4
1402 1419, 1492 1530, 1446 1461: -1.71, 1.76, 1.61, 1.01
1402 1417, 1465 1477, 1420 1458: 0.23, 1.76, 1.66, 1.57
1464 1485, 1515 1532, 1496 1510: 9.73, 1.57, 0.479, 1.57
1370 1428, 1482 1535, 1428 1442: -2.58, 1.58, 1.69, 1.12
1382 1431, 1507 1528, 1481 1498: 4.45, 1.64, 1.05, 1.33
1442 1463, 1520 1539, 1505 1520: 5.20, 1.6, 1.07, 1.64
